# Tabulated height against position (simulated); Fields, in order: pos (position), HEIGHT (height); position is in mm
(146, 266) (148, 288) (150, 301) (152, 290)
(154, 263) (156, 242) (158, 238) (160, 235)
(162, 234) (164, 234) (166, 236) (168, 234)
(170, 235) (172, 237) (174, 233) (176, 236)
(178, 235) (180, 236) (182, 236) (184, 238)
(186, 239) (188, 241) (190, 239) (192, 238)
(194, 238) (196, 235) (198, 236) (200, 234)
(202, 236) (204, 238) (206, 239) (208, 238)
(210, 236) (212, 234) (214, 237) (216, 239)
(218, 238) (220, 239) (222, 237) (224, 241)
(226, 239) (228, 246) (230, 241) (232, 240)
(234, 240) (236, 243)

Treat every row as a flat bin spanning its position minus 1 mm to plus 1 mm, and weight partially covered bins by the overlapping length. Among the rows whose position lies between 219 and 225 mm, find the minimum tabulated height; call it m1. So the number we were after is 237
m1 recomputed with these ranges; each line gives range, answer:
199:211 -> 234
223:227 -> 239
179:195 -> 236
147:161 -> 235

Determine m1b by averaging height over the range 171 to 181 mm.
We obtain 235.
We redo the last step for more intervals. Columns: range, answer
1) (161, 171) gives 235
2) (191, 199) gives 237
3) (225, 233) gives 242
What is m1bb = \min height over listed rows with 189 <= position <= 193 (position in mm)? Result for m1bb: 238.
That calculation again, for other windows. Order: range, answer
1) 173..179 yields 233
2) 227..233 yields 240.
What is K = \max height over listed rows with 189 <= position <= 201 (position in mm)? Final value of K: 239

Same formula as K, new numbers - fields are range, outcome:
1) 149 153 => 301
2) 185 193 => 241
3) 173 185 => 238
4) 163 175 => 237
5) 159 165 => 235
